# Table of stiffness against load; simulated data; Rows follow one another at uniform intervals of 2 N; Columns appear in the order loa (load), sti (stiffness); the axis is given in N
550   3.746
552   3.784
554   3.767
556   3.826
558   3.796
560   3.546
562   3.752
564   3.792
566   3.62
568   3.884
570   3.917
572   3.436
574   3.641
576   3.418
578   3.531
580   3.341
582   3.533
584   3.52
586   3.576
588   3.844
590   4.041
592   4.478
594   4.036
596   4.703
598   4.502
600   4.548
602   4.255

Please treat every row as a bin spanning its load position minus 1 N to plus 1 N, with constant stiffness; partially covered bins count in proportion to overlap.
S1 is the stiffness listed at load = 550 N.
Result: 3.746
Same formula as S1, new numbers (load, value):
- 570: 3.917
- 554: 3.767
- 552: 3.784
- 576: 3.418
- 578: 3.531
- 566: 3.62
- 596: 4.703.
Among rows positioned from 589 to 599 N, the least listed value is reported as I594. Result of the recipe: 4.036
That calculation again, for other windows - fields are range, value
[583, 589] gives 3.52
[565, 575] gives 3.436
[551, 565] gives 3.546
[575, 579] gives 3.418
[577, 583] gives 3.341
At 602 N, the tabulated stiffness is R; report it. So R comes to 4.255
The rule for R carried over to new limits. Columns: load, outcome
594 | 4.036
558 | 3.796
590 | 4.041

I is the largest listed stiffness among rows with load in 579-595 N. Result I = 4.478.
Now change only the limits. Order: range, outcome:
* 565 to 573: 3.917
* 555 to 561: 3.826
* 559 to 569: 3.884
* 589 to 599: 4.703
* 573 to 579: 3.641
